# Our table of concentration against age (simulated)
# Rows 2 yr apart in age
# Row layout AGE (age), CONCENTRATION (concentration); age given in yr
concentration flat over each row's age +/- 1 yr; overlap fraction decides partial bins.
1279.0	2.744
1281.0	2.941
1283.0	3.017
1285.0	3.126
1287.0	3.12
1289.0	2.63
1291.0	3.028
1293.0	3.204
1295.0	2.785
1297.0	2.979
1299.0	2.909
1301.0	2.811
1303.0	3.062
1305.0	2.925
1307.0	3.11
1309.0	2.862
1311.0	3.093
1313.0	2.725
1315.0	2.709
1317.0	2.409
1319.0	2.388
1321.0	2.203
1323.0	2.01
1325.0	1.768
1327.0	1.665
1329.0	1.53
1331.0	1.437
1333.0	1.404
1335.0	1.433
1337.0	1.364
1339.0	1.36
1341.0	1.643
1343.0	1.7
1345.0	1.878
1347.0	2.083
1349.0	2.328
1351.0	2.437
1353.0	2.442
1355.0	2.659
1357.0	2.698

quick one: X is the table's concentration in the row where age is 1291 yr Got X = 3.028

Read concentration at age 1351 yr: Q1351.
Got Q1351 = 2.437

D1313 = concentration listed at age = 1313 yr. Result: 2.725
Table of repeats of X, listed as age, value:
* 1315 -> 2.709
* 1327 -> 1.665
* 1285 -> 3.126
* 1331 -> 1.437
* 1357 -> 2.698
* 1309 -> 2.862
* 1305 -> 2.925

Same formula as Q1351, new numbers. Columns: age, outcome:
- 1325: 1.768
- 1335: 1.433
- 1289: 2.63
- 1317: 2.409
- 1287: 3.12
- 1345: 1.878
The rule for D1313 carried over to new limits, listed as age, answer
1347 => 2.083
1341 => 1.643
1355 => 2.659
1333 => 1.404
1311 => 3.093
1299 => 2.909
